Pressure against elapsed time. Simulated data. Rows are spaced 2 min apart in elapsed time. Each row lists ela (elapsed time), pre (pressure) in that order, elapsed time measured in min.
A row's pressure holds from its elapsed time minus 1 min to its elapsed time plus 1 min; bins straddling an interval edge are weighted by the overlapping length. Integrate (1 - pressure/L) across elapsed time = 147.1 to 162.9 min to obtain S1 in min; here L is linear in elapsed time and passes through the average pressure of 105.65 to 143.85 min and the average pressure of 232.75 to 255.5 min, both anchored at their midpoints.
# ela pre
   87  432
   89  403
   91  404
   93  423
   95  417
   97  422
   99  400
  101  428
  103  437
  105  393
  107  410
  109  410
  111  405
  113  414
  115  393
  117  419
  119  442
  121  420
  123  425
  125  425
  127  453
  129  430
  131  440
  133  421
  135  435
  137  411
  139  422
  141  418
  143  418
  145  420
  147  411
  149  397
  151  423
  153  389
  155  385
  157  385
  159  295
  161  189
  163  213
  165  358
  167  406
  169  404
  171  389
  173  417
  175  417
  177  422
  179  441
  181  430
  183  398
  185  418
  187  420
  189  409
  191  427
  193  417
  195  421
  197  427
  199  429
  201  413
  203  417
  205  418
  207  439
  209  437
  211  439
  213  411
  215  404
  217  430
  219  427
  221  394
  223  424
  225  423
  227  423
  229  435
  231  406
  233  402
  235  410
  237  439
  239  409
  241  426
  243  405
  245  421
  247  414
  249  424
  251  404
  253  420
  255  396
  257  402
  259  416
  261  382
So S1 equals 2.7 min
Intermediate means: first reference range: 421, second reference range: 415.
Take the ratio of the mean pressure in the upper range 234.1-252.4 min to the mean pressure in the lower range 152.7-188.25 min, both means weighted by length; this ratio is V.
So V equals 1.11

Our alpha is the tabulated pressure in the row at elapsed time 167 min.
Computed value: 406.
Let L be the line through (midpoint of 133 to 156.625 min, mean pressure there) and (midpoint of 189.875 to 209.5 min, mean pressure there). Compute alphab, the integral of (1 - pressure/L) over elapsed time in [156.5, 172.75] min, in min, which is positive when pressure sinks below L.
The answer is 3.3 min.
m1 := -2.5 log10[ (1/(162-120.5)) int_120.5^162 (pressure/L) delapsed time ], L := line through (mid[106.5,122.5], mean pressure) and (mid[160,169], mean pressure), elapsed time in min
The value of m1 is -0.13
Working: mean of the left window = 415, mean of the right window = 304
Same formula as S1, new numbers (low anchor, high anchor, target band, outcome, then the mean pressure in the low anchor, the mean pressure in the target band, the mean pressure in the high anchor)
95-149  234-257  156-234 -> 2.8 min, 420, 402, 415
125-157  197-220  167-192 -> 0.3 min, 417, 416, 424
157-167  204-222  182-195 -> -2.1 min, 290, 415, 422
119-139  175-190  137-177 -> 4.3 min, 429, 379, 420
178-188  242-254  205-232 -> -0.3 min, 421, 422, 415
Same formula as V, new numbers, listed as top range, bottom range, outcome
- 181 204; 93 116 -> 1.01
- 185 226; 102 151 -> 1.00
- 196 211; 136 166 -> 1.16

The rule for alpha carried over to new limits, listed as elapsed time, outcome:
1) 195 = 421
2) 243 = 405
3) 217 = 430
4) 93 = 423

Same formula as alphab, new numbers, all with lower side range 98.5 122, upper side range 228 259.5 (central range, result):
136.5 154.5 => 0.1 min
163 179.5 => 0.8 min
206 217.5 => -0.3 min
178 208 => -0.5 min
